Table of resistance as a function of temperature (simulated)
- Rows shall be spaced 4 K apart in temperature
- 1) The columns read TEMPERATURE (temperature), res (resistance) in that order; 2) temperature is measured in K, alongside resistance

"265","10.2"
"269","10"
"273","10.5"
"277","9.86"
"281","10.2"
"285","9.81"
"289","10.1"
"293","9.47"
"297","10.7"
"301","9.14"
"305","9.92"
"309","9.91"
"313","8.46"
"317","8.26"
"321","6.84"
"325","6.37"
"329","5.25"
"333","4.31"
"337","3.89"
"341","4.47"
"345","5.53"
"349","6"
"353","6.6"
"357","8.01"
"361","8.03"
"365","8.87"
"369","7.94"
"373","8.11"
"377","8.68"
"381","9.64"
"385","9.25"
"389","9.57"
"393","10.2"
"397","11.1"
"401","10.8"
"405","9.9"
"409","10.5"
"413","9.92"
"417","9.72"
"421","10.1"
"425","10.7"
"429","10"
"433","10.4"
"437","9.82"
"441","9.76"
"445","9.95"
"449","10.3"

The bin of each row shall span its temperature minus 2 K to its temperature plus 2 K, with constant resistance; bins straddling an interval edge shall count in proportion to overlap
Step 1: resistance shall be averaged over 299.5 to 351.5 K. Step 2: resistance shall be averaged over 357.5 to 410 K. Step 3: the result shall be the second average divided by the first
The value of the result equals 1.4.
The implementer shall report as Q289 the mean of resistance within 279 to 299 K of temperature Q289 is 10.1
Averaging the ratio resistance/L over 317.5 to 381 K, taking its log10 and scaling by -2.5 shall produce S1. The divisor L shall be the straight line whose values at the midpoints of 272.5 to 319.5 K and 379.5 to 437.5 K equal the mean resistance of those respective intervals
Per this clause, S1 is 0.42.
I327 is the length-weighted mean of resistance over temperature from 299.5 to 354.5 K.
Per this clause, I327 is 6.76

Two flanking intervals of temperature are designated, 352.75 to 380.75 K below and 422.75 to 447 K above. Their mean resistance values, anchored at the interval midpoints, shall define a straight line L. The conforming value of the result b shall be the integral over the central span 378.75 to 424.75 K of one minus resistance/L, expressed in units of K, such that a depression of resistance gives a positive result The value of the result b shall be -4.5 K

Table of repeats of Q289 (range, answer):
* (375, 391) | 9.29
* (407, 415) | 10.2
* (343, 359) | 6.54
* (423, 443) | 10.1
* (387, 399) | 10.3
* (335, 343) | 4.18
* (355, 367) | 8.3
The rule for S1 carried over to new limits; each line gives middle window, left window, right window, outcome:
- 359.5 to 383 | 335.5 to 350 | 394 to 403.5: -0.09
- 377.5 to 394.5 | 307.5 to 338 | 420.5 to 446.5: -0.11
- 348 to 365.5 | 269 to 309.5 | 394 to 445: 0.33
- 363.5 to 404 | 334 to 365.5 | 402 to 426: -0.14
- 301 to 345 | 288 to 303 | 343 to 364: 0.25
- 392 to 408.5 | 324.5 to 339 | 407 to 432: -0.17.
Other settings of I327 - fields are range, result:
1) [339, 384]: 7.48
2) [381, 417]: 10.1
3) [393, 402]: 10.8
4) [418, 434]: 10.3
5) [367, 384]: 8.63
